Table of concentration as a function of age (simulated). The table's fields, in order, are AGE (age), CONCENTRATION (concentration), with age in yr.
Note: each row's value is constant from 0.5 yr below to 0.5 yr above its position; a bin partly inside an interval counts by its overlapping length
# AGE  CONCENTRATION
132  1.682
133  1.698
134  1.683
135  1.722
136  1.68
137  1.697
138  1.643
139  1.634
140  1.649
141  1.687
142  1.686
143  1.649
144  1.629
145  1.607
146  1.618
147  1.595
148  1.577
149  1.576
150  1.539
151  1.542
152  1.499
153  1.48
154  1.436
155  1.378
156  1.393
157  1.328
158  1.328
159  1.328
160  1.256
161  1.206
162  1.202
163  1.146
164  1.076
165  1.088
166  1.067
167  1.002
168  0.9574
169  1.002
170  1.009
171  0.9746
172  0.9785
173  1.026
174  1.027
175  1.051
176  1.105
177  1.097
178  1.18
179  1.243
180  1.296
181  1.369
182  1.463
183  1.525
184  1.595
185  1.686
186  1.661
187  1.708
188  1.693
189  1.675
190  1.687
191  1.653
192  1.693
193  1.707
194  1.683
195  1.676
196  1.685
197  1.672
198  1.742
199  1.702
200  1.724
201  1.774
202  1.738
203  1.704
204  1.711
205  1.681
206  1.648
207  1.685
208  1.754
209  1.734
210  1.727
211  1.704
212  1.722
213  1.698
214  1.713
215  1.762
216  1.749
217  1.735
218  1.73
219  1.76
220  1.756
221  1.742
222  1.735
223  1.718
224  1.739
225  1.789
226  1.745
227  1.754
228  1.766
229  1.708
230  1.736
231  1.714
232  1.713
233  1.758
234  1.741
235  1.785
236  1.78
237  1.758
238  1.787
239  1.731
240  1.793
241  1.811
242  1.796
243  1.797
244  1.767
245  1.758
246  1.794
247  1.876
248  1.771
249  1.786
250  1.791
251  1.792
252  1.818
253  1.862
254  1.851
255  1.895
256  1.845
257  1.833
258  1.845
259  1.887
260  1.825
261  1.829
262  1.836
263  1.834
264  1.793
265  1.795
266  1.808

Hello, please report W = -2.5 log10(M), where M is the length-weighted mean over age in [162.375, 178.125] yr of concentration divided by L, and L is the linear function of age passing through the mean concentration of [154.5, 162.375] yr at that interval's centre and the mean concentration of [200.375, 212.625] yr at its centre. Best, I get 0.32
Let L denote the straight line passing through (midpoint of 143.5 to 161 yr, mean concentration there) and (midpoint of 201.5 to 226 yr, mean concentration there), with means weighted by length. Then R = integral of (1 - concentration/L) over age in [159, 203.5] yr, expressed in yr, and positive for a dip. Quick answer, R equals 5.8 yr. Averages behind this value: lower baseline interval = 1.47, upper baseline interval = 1.73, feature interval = 1.39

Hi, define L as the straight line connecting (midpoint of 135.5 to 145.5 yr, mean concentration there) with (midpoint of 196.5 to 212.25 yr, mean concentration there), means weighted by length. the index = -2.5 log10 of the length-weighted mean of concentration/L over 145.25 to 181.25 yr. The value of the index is 0.32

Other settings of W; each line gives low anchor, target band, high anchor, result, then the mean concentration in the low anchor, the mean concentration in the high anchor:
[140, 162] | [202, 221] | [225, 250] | -0.02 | 1.49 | 1.77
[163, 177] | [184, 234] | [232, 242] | -0.19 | 1.03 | 1.77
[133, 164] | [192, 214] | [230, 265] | -0.02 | 1.51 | 1.8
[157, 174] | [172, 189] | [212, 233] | -0.06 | 1.11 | 1.74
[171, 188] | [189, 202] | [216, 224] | -0.15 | 1.31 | 1.74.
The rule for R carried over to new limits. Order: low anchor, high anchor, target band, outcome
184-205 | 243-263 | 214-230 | 0.10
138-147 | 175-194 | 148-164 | 2.24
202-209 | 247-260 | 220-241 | 0.23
